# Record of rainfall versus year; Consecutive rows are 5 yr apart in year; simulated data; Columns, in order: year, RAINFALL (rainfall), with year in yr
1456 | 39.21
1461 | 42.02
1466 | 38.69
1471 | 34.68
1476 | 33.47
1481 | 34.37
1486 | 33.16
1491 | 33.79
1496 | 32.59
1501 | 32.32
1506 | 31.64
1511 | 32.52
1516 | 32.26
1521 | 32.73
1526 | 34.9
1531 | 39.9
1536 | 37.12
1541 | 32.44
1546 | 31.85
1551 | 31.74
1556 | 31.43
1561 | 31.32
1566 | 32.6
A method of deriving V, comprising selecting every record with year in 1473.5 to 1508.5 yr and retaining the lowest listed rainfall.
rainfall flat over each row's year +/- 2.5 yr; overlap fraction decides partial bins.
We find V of 31.64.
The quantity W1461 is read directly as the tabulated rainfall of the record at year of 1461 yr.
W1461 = 42.02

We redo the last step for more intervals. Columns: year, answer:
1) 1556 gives 31.43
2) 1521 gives 32.73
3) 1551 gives 31.74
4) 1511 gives 32.52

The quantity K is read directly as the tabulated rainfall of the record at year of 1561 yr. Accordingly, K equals 31.32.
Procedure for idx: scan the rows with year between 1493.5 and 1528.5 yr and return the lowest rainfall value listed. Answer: 31.64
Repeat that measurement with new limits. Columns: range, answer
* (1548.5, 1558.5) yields 31.43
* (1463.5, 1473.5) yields 34.68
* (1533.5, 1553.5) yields 31.74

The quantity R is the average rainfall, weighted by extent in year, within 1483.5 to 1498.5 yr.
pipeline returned 33.2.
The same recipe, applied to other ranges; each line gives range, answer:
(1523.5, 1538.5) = 37.3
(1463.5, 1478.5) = 35.6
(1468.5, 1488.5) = 33.9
